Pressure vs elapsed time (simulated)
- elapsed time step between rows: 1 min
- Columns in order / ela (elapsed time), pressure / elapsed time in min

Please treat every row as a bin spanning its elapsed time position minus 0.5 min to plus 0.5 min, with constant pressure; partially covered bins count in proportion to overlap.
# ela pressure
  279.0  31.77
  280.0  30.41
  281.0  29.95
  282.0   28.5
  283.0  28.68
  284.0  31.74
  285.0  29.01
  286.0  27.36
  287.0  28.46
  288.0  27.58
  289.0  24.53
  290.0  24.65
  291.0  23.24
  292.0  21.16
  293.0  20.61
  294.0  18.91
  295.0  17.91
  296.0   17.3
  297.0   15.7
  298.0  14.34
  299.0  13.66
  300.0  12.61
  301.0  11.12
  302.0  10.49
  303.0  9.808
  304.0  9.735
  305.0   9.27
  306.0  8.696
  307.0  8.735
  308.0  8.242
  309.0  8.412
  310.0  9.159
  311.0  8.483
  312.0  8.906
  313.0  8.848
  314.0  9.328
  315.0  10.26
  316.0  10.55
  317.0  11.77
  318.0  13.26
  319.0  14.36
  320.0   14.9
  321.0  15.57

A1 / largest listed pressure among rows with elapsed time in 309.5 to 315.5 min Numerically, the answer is 10.26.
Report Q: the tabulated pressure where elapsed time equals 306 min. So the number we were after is 8.696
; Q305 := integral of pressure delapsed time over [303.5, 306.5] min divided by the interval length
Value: 9.23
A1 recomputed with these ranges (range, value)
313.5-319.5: 14.36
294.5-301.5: 17.91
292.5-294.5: 20.61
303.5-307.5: 9.735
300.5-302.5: 11.12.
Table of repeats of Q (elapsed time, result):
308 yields 8.242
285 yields 29.01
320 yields 14.9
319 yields 14.36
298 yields 14.34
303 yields 9.808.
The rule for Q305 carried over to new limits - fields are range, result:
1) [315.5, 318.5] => 11.9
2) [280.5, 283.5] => 29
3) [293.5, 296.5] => 18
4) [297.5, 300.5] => 13.5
